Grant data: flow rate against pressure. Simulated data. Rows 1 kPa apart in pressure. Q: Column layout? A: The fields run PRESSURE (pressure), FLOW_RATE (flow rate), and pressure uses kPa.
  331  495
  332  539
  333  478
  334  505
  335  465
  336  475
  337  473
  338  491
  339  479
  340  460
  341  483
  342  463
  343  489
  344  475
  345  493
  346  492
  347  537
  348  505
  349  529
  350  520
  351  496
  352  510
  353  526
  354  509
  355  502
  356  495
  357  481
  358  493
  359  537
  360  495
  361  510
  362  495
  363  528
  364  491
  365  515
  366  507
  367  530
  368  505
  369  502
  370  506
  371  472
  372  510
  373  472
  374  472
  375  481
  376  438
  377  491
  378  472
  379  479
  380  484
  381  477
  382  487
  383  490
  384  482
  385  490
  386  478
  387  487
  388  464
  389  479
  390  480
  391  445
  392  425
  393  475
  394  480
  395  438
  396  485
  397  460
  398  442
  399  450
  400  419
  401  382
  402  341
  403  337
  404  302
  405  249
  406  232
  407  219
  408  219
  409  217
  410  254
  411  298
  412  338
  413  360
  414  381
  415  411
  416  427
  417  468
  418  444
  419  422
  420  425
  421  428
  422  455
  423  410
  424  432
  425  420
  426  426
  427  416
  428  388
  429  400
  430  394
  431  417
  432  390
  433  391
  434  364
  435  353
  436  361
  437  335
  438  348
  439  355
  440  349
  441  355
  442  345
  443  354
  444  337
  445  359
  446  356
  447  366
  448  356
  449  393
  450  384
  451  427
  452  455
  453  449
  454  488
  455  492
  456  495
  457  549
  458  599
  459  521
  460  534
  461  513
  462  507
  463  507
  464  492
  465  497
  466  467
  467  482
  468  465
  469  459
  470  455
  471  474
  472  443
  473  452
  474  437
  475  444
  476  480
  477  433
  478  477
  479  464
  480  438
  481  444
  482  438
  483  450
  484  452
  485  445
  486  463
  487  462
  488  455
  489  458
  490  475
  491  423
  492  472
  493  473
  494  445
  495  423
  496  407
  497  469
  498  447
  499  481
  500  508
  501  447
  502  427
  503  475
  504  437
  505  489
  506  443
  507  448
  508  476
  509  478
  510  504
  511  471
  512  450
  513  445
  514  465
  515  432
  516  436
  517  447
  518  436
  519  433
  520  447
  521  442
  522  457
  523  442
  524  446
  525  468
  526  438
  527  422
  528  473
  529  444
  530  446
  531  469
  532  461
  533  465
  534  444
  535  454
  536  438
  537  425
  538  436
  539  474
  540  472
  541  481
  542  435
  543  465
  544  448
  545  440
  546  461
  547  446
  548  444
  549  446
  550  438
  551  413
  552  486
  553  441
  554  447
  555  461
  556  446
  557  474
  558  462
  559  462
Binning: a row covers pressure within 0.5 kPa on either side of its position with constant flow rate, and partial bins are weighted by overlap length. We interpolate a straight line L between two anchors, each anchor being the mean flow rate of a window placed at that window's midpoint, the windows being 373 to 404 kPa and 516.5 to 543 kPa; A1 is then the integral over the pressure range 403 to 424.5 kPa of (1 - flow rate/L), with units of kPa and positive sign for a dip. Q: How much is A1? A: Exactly 4.8 kPa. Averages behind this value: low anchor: 455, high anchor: 450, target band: 352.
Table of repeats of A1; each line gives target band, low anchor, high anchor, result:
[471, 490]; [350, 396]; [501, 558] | 0.4 kPa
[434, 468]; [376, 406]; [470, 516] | 1.5 kPa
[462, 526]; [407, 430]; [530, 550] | -4.9 kPa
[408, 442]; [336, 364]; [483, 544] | 7.0 kPa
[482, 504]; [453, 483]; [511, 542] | 0.6 kPa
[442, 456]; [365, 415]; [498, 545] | 1.1 kPa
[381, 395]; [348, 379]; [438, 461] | 0.2 kPa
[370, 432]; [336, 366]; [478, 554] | 8.7 kPa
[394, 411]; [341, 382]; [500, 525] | 5.0 kPa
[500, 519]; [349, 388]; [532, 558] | 0.2 kPa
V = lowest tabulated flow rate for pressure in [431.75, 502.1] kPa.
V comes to 335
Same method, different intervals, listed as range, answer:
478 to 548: 407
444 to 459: 337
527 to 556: 413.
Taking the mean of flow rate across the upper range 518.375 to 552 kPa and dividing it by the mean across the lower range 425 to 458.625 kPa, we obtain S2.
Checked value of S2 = 1.12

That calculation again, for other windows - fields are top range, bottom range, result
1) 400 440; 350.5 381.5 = 0.74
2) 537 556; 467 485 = 0.99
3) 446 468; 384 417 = 1.21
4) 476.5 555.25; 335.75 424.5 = 1.01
